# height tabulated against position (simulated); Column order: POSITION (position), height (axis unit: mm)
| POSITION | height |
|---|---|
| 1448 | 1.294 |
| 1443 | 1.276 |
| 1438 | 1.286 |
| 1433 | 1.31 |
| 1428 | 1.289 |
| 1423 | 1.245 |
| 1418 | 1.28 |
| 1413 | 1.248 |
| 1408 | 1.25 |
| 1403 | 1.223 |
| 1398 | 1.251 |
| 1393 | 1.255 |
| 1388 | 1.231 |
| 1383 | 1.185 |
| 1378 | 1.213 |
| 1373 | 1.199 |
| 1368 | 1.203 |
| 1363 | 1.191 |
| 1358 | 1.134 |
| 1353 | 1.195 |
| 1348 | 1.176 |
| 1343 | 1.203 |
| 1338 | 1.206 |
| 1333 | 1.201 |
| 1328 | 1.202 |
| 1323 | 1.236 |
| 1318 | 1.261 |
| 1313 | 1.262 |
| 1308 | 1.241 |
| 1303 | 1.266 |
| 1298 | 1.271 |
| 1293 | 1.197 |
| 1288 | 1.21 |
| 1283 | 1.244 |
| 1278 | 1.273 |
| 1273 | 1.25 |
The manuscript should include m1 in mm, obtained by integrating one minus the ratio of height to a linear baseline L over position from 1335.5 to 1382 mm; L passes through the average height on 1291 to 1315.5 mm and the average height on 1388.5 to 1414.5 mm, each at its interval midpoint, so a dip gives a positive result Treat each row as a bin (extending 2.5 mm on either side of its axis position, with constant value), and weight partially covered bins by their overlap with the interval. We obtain 2.1 mm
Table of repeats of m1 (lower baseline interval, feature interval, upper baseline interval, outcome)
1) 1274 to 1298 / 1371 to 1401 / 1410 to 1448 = 1.00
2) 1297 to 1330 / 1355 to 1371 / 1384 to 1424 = 0.89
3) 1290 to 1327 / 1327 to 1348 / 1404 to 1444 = 0.87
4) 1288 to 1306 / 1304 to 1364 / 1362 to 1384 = 0.47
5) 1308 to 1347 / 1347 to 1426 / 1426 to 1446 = 2.60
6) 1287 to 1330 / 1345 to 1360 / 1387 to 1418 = 0.87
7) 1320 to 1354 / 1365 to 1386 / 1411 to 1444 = 0.58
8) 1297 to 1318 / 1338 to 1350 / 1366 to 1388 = 0.36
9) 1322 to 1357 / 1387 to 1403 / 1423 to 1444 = 0.08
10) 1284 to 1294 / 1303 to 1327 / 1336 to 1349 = -0.89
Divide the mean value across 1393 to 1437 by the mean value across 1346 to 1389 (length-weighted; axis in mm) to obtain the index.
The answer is 1.06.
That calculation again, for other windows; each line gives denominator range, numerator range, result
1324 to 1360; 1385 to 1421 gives 1.05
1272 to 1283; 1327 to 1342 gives 0.96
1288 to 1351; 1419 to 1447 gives 1.05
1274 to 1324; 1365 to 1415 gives 0.98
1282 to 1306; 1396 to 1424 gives 1.01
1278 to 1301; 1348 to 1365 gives 0.95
